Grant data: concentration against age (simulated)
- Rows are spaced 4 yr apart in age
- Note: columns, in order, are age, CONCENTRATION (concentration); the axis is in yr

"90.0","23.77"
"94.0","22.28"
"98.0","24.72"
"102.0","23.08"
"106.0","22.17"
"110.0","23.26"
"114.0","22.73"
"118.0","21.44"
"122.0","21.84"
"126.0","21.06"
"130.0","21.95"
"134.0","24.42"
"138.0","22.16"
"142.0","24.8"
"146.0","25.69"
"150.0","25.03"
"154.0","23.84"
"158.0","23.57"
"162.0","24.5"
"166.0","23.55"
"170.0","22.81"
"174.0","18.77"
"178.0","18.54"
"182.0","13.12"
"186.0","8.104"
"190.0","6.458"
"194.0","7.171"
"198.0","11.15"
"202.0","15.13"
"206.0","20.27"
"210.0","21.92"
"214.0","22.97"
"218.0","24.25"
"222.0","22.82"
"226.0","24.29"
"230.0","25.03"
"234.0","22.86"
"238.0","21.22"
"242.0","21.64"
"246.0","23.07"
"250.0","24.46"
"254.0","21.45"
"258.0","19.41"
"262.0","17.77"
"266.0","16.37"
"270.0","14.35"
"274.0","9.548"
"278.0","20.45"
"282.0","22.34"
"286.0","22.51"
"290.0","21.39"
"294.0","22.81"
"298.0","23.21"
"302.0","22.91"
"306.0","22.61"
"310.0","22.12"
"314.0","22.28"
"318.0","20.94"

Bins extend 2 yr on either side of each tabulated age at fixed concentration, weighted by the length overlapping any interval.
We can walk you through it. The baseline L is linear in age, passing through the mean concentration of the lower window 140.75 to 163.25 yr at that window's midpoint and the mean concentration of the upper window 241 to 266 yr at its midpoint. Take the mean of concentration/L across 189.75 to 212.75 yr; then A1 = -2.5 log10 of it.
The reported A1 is 0.483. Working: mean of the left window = 24.6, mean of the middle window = 14.5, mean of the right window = 20.9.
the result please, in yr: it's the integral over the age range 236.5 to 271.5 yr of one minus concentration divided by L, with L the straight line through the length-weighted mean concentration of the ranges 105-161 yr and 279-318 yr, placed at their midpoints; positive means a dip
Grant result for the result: 3.9 yr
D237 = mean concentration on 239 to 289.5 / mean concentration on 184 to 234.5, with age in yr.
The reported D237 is 1.1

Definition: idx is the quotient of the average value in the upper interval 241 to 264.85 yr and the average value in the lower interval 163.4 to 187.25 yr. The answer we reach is 1.2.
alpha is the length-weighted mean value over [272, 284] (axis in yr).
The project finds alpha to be 17.4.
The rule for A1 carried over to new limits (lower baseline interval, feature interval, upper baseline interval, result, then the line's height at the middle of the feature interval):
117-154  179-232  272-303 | 0.266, 22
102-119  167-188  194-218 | 0.165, 19.3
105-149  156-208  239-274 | 0.293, 21.4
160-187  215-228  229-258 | -0.114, 21.4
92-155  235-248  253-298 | -0.106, 20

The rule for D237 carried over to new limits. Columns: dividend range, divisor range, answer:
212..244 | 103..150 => 1.01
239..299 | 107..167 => 0.86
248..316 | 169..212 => 1.39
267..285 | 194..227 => 0.87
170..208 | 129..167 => 0.57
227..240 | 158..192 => 1.33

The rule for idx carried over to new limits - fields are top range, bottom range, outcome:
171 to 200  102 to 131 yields 0.55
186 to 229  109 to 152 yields 0.75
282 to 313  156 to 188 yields 1.18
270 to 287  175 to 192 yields 1.50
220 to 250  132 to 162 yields 0.95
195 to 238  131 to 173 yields 0.87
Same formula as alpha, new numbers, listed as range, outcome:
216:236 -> 23.9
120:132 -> 21.6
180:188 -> 10.6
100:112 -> 22.8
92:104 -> 23.4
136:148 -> 24.2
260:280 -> 15.7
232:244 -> 21.9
